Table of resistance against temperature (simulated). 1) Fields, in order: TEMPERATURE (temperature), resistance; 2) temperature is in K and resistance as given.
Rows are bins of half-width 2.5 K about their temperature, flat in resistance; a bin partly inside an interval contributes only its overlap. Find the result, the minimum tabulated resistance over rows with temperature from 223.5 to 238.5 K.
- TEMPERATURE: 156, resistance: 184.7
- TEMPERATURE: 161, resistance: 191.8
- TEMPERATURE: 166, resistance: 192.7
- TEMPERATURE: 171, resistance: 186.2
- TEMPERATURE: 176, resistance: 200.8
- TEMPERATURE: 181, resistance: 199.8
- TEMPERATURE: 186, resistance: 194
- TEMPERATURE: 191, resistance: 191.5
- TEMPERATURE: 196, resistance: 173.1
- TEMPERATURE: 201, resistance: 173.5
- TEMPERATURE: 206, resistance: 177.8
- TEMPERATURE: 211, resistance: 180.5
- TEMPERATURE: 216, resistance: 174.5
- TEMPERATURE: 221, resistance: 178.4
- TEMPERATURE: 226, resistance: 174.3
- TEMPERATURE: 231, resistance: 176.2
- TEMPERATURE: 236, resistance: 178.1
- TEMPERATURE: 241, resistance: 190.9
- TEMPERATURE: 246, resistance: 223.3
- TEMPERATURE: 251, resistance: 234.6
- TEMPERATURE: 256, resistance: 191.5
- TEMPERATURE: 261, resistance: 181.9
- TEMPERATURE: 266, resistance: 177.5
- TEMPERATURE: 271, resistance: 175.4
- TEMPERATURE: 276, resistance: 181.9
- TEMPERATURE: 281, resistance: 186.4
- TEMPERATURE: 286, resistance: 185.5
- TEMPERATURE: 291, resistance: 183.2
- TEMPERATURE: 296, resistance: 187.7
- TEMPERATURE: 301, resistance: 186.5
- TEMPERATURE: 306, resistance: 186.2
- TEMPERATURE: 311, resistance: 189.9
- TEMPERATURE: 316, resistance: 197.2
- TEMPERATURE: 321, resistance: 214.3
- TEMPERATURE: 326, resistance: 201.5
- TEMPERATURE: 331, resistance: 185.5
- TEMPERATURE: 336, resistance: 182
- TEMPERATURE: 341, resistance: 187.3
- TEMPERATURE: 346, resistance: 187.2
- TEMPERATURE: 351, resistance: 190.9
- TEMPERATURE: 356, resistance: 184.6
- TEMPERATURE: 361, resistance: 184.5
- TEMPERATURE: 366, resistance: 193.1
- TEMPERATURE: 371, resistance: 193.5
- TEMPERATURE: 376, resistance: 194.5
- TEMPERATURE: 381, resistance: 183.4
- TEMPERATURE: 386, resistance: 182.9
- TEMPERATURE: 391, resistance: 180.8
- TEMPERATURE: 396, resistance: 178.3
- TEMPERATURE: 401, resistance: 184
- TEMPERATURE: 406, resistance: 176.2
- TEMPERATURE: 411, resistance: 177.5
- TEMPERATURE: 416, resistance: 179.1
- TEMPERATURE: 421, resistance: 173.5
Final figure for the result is 174.3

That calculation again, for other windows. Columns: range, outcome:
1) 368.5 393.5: 180.8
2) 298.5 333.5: 185.5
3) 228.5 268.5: 176.2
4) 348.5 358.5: 184.6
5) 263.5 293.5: 175.4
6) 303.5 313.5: 186.2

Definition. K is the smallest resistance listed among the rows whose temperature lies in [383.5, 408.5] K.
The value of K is 176.2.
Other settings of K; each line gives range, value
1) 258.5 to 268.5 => 177.5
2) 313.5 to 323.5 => 197.2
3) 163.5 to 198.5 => 173.1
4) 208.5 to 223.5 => 174.5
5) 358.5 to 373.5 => 184.5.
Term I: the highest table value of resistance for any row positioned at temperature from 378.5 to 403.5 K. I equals 184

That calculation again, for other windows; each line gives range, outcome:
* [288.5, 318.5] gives 197.2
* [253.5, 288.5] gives 191.5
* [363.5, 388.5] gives 194.5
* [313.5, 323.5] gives 214.3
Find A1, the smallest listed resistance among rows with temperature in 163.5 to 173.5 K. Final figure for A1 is 186.2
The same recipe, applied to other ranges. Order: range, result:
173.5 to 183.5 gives 199.8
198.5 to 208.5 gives 173.5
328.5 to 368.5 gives 182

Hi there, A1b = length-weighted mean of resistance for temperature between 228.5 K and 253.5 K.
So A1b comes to 201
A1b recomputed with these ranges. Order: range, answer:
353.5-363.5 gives 185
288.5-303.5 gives 186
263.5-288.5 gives 181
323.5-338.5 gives 190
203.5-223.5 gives 178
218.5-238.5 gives 177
